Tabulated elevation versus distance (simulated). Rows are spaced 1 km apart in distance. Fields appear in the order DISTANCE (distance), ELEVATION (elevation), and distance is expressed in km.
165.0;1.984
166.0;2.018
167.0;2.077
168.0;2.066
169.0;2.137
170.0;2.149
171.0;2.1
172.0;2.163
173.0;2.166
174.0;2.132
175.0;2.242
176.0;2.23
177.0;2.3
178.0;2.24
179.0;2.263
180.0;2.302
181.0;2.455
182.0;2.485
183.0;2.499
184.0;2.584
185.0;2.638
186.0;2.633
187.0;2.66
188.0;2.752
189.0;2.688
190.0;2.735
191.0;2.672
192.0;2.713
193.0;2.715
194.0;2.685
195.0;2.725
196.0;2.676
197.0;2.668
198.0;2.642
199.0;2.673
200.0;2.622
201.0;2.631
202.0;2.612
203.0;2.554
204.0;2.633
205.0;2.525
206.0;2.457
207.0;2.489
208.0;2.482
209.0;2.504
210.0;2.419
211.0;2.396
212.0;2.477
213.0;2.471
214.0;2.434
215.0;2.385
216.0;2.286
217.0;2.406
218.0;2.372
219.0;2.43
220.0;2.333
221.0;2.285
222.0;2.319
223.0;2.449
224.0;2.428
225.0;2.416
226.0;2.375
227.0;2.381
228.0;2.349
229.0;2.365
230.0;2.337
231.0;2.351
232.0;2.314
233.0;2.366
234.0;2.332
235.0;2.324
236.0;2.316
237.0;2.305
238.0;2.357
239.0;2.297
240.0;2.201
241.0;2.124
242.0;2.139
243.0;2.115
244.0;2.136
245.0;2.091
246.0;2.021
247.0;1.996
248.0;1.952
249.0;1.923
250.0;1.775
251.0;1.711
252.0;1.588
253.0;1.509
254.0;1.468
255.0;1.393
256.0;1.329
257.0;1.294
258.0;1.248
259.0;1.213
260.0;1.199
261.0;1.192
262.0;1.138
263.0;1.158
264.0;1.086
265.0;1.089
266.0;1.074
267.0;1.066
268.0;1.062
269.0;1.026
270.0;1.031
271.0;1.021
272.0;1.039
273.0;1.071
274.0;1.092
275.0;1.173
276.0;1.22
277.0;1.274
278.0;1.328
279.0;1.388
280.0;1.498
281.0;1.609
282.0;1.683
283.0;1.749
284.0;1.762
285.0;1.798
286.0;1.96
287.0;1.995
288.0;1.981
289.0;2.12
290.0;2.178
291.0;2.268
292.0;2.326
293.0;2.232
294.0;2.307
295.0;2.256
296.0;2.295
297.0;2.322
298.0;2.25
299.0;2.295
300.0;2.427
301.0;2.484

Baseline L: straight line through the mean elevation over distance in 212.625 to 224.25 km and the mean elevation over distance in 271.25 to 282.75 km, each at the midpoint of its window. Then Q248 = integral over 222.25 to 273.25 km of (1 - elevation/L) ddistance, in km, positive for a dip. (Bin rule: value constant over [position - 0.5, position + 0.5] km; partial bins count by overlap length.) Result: 2.9 km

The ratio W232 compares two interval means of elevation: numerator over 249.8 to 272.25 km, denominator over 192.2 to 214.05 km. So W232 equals 0.5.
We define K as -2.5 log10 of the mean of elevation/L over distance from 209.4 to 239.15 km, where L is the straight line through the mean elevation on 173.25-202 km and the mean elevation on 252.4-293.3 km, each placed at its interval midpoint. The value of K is -0.15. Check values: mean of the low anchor 2.54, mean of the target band 2.37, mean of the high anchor 1.44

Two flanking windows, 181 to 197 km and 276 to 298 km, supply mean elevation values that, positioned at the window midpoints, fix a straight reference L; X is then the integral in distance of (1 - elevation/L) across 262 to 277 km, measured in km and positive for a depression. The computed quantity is 7.0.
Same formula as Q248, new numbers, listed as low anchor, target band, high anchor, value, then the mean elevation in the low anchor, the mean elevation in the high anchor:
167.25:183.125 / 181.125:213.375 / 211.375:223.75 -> -3.9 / 2.24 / 2.39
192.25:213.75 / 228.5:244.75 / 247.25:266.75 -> -3.9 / 2.57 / 1.39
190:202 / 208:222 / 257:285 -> -0.5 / 2.67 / 1.25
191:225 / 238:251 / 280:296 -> 1.3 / 2.51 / 2.01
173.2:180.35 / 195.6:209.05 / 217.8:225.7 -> -1.5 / 2.24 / 2.38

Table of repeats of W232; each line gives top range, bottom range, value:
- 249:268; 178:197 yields 0.51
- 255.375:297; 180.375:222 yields 0.60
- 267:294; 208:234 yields 0.66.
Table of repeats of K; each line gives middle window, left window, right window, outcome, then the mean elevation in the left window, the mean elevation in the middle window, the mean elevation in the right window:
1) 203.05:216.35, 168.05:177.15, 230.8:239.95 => -0.09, 2.17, 2.46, 2.32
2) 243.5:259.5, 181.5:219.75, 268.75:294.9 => 0.19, 2.56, 1.67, 1.64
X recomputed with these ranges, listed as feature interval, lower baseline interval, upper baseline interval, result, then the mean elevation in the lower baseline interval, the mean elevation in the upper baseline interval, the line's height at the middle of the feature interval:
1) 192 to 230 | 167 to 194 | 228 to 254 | -3.8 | 2.41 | 2.11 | 2.26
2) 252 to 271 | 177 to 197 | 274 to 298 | 7.8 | 2.58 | 1.85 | 2.03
